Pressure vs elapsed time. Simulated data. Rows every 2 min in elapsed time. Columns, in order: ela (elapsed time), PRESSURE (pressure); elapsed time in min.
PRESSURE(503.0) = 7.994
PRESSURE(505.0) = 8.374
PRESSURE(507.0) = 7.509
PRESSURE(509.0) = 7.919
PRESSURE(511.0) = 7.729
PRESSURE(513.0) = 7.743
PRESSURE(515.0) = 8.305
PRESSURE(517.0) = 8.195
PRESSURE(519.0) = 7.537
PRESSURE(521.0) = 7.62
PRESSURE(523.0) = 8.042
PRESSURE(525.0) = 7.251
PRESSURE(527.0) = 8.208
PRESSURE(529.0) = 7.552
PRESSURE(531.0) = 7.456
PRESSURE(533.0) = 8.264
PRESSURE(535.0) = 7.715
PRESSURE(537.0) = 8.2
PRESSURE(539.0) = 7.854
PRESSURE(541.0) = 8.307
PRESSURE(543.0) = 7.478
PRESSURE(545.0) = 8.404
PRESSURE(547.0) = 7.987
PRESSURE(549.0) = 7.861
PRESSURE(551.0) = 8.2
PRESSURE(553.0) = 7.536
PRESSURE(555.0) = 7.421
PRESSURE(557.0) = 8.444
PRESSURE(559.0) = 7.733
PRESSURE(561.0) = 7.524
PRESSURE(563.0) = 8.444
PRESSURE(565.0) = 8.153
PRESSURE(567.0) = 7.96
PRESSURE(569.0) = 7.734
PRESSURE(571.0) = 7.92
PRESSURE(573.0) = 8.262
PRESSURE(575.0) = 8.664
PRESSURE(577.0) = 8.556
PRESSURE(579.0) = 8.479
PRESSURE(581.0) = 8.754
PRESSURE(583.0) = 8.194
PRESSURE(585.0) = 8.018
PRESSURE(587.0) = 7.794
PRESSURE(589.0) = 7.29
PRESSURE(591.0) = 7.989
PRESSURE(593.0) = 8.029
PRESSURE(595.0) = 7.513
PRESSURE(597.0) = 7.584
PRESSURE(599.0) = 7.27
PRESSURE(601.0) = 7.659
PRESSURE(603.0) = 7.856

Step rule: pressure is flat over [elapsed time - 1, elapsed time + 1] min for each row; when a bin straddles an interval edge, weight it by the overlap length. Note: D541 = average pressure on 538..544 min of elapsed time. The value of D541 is 7.88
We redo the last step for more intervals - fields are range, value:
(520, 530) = 7.73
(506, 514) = 7.73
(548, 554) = 7.87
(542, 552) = 7.99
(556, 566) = 8.06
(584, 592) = 7.77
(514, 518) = 8.25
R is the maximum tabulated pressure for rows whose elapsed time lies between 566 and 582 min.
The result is 8.754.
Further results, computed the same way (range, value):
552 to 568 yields 8.444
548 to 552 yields 8.2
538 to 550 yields 8.404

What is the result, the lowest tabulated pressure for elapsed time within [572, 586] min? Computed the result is 8.018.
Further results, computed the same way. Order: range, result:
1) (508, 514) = 7.729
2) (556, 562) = 7.524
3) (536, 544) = 7.478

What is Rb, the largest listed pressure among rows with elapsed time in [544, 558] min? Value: 8.444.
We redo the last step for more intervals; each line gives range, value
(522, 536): 8.264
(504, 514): 8.374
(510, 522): 8.305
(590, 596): 8.029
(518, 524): 8.042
